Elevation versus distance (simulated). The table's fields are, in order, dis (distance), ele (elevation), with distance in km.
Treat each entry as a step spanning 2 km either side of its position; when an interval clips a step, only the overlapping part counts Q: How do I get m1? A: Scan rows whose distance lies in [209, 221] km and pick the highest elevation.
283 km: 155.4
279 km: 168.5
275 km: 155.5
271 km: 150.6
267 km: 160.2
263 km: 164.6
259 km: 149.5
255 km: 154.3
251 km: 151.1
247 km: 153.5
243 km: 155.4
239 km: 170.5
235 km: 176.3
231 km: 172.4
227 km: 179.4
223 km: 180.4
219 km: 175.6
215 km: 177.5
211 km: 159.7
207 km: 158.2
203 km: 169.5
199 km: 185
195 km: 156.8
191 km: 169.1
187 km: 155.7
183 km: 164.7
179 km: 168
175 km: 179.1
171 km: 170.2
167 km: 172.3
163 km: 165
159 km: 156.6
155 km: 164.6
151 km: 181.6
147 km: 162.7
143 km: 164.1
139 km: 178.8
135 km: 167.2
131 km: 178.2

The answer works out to 177.5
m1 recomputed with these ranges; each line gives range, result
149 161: 181.6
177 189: 168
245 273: 164.6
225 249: 179.4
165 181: 179.1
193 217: 185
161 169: 172.3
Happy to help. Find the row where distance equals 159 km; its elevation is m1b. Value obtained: 156.6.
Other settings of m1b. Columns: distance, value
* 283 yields 155.4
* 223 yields 180.4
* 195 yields 156.8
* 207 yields 158.2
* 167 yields 172.3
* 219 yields 175.6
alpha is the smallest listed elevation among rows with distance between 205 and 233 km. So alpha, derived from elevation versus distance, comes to 158.2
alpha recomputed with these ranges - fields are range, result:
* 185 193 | 155.7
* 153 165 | 156.6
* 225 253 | 151.1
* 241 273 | 149.5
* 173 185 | 164.7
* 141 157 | 162.7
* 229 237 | 172.4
